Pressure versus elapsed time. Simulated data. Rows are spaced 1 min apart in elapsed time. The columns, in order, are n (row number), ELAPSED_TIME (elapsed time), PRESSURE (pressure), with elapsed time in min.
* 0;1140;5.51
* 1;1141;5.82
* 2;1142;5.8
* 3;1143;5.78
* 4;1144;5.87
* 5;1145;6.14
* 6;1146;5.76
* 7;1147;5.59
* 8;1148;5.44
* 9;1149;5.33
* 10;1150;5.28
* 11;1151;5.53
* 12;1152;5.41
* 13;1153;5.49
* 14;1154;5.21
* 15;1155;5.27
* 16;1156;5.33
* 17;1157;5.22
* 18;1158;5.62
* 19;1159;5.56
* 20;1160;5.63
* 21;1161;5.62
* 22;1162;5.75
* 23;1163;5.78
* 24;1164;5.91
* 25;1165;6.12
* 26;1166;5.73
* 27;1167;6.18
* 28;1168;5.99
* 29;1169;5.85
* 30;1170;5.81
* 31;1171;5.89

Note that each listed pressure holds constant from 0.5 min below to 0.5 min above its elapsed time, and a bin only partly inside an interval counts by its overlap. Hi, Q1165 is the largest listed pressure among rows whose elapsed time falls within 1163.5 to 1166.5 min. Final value 6.12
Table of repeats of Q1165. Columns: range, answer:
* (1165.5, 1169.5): 6.18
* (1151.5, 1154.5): 5.49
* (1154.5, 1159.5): 5.62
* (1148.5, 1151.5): 5.53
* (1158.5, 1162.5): 5.75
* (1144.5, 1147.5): 6.14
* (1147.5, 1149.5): 5.44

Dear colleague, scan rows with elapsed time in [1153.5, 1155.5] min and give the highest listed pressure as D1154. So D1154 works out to 5.27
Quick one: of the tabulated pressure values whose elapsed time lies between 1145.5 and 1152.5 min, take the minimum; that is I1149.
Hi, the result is 5.28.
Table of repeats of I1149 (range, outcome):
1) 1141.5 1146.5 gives 5.76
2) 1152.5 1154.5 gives 5.21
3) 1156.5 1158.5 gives 5.22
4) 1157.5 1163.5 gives 5.56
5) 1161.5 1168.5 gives 5.73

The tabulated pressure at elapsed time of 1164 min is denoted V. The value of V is 5.91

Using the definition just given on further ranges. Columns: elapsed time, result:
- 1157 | 5.22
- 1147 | 5.59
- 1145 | 6.14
